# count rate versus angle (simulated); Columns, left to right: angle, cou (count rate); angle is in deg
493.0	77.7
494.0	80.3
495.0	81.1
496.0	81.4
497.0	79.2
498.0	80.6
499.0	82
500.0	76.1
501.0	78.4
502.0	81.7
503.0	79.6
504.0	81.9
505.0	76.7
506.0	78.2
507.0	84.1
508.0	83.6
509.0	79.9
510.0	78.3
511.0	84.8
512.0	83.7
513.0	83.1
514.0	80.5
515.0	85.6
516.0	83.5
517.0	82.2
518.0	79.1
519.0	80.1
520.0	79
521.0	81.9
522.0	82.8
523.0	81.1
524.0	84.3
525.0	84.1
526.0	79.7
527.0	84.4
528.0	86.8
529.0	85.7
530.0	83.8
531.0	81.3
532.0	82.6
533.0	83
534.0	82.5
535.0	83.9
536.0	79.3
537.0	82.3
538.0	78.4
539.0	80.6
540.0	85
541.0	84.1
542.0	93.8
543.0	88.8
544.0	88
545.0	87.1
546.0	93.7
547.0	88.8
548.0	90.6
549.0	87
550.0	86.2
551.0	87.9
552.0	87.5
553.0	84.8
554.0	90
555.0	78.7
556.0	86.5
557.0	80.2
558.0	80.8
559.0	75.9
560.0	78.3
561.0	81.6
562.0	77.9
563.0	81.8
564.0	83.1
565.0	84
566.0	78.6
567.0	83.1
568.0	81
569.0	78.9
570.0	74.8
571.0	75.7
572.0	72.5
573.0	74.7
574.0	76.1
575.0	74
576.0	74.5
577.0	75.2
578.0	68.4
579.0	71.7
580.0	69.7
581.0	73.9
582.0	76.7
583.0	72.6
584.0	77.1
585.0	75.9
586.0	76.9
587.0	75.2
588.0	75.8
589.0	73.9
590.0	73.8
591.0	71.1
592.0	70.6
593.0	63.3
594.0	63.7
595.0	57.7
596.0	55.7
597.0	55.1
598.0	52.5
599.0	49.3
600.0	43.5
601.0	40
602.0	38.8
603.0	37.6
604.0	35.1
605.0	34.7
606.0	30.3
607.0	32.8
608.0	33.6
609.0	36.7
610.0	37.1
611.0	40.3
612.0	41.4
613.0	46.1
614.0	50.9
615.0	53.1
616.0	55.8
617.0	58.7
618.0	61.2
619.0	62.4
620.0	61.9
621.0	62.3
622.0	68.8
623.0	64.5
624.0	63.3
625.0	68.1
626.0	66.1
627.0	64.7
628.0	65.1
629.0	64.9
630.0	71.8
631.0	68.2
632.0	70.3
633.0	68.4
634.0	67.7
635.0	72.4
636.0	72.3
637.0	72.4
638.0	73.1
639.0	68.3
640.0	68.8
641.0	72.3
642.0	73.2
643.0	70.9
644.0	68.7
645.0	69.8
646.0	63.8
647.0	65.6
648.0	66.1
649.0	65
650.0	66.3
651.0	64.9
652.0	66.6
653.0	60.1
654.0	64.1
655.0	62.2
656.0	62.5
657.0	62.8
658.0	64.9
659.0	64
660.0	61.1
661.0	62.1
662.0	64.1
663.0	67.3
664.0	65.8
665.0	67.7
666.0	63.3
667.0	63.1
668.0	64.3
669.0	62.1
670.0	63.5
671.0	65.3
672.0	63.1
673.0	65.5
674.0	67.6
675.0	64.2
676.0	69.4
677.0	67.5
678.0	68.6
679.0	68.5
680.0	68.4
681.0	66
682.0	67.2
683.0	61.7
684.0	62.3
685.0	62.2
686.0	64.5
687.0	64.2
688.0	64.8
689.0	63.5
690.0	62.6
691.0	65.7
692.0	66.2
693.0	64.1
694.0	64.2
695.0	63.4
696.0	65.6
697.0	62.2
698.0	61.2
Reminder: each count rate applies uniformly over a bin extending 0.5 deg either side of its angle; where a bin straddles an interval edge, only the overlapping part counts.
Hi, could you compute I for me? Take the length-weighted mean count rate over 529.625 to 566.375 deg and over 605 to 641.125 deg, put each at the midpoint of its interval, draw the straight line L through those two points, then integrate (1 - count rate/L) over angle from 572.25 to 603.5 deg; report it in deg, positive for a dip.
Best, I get 2.3 deg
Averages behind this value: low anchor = 84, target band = 65.7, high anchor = 58.9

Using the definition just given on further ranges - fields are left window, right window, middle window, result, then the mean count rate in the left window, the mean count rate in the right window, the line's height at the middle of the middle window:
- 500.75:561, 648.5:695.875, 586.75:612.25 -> 8.18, 83.3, 64.7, 74.2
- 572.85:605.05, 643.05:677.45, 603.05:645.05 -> 3.65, 64.1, 64.9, 64.5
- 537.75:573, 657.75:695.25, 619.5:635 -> 1.22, 83.2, 64.9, 72.3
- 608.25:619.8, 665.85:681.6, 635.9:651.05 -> -3.03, 49.4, 65.7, 57.5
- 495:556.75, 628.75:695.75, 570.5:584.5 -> 0.54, 83.3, 66.1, 76.8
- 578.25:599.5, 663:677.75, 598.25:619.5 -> 7.43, 68.2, 65.3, 67.5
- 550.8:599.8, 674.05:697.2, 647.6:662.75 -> 0.87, 74.4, 65.2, 67.7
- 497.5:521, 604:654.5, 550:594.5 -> -4.32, 81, 60.5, 70.2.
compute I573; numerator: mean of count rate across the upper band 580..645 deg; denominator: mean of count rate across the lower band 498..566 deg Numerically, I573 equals 0.73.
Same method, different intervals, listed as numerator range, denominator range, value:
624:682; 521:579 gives 0.81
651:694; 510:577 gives 0.78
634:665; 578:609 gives 1.14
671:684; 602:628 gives 1.31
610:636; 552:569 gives 0.75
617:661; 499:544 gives 0.81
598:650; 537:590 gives 0.72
